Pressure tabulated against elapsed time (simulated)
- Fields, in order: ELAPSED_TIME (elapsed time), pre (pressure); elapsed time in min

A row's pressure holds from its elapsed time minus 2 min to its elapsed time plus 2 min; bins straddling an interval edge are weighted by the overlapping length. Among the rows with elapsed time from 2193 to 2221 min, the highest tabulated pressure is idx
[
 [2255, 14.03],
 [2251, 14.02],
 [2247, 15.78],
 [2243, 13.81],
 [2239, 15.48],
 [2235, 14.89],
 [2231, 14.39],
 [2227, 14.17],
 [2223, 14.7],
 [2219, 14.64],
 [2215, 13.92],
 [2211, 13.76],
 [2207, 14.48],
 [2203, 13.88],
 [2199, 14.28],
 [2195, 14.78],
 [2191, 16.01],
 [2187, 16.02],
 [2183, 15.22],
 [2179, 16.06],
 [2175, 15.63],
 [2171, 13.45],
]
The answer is 14.78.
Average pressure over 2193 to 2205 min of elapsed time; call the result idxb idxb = 14.3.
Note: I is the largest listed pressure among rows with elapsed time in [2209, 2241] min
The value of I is 15.48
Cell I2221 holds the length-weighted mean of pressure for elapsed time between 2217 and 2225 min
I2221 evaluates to 14.7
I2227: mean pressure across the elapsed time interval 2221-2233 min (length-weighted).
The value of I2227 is 14.4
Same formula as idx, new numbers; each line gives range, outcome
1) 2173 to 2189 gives 16.06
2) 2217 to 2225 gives 14.7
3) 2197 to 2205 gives 14.28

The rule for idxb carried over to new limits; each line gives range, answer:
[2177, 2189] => 15.8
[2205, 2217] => 14.1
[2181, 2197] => 15.5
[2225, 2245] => 14.5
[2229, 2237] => 14.6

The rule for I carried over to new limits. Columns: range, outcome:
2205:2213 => 14.48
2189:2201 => 16.01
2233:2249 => 15.78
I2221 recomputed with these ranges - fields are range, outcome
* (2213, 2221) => 14.3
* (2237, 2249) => 15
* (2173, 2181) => 15.8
